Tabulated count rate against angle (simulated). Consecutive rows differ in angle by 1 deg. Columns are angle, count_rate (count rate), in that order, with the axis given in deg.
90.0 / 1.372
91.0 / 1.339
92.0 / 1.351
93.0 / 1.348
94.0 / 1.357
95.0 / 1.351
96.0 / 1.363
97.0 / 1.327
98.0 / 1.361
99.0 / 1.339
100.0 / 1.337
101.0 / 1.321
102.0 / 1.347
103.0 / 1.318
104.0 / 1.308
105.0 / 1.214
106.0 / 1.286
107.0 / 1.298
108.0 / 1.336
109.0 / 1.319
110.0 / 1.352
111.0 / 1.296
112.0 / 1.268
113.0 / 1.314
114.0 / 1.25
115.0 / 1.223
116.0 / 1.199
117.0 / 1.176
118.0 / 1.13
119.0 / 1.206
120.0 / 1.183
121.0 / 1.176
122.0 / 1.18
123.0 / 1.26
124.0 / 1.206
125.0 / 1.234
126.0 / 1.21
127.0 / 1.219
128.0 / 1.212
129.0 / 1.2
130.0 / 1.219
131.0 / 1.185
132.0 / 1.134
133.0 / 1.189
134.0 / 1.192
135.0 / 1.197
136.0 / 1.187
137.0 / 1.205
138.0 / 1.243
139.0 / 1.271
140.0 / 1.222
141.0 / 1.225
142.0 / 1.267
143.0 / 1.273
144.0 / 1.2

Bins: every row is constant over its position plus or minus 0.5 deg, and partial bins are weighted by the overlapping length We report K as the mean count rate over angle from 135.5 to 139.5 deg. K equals 1.23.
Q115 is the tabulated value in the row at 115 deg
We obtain 1.223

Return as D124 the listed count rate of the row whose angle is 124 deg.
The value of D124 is 1.206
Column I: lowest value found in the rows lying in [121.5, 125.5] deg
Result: 1.18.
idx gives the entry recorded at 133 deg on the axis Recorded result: 1.189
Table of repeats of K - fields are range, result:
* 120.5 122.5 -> 1.18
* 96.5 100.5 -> 1.34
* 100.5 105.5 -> 1.3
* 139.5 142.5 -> 1.24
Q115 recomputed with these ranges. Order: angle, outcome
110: 1.352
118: 1.13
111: 1.296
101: 1.321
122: 1.18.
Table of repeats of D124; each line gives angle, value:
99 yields 1.339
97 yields 1.327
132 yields 1.134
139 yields 1.271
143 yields 1.273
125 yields 1.234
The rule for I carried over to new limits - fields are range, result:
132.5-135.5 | 1.189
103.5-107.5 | 1.214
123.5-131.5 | 1.185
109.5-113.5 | 1.268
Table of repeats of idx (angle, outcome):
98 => 1.361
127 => 1.219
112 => 1.268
